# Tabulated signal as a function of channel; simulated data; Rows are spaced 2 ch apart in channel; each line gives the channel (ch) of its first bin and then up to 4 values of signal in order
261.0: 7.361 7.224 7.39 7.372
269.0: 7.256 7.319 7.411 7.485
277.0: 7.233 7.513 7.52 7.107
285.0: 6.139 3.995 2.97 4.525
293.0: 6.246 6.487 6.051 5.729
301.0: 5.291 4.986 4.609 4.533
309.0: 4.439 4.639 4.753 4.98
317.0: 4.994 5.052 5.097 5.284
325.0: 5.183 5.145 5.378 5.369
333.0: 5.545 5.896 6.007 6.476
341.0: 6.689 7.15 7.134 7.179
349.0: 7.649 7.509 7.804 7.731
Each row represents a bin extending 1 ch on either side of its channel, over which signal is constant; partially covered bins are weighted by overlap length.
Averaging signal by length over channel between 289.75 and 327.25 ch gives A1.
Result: 5.14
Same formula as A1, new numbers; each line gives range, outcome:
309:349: 5.7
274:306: 5.87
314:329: 5.12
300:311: 4.76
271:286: 7.21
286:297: 4.95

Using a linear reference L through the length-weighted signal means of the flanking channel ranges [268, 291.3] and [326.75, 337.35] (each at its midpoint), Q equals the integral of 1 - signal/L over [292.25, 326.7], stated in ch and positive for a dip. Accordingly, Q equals 4.3 ch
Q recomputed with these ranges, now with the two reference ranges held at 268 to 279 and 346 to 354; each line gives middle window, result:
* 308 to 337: 9.0 ch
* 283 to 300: 4.6 ch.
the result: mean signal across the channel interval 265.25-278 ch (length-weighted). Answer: 7.35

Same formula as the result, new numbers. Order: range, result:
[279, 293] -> 5.59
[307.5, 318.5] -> 4.76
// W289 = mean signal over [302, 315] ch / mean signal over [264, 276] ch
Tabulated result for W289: 0.64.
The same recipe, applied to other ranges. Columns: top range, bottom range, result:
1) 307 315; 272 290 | 0.73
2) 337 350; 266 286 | 0.96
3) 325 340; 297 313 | 1.14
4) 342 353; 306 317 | 1.57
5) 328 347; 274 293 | 1.03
